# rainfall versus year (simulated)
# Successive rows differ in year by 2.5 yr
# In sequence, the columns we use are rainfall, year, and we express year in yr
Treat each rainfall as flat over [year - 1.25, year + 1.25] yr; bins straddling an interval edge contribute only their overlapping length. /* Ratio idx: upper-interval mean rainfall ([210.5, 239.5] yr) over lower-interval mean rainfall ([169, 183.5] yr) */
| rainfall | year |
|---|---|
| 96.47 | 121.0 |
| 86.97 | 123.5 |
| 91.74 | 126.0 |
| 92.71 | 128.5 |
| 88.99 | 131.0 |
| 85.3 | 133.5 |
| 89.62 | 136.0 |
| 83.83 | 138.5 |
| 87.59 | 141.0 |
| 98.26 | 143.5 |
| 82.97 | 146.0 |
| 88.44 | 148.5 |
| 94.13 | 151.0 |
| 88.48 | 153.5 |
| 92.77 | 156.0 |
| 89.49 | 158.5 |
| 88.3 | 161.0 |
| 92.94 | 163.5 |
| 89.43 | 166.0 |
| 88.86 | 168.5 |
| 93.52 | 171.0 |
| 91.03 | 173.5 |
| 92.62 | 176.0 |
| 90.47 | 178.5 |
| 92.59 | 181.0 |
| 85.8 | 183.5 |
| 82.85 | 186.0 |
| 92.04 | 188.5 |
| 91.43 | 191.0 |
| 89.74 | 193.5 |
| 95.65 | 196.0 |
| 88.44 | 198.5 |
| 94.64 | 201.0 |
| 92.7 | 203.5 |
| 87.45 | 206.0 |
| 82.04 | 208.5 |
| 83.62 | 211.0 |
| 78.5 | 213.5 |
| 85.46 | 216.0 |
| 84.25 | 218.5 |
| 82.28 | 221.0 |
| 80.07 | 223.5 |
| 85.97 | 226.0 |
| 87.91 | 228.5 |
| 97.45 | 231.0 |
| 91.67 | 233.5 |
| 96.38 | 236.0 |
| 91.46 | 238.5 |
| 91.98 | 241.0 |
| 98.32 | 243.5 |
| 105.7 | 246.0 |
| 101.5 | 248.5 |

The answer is 0.95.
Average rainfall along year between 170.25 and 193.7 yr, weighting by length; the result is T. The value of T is 90.2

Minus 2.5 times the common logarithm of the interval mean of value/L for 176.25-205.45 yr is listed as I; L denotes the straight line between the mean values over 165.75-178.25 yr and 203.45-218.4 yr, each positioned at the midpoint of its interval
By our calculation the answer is -0.03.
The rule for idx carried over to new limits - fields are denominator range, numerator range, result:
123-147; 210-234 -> 0.96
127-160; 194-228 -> 0.97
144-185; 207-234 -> 0.94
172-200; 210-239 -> 0.96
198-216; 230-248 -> 1.11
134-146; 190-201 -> 1.03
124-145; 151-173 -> 1.01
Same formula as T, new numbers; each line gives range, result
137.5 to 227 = 88.6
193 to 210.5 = 89.8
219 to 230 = 84.4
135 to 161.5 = 89.5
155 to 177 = 91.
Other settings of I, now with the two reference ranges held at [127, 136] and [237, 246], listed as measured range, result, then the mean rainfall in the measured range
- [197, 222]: 0.092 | 86.1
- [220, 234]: 0.088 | 87.4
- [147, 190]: 0.014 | 90.2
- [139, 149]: 0.011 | 89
